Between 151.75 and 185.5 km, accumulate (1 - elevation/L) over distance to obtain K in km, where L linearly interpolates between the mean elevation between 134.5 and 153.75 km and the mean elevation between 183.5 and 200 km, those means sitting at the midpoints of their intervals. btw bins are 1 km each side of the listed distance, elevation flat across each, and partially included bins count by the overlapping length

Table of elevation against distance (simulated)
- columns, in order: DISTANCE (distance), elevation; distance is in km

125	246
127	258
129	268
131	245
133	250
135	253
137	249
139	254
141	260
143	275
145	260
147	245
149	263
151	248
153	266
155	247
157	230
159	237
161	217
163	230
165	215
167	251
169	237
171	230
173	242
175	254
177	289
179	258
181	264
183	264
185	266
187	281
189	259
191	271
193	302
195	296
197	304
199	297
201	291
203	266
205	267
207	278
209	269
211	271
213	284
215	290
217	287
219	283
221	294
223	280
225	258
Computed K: 3.05 km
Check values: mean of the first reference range 257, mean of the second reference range 284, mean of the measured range 247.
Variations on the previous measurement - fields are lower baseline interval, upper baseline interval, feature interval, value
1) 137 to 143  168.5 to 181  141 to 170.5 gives 1.3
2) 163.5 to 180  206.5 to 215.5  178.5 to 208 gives -1.6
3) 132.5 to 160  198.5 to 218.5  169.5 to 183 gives 0.5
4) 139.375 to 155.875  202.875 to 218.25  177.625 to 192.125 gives 0.1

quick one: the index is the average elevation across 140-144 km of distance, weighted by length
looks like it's 268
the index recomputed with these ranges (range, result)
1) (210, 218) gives 283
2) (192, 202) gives 298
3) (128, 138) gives 253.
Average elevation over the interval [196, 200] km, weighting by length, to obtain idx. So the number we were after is 300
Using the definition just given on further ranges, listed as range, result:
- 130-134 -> 248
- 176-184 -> 269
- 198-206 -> 280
